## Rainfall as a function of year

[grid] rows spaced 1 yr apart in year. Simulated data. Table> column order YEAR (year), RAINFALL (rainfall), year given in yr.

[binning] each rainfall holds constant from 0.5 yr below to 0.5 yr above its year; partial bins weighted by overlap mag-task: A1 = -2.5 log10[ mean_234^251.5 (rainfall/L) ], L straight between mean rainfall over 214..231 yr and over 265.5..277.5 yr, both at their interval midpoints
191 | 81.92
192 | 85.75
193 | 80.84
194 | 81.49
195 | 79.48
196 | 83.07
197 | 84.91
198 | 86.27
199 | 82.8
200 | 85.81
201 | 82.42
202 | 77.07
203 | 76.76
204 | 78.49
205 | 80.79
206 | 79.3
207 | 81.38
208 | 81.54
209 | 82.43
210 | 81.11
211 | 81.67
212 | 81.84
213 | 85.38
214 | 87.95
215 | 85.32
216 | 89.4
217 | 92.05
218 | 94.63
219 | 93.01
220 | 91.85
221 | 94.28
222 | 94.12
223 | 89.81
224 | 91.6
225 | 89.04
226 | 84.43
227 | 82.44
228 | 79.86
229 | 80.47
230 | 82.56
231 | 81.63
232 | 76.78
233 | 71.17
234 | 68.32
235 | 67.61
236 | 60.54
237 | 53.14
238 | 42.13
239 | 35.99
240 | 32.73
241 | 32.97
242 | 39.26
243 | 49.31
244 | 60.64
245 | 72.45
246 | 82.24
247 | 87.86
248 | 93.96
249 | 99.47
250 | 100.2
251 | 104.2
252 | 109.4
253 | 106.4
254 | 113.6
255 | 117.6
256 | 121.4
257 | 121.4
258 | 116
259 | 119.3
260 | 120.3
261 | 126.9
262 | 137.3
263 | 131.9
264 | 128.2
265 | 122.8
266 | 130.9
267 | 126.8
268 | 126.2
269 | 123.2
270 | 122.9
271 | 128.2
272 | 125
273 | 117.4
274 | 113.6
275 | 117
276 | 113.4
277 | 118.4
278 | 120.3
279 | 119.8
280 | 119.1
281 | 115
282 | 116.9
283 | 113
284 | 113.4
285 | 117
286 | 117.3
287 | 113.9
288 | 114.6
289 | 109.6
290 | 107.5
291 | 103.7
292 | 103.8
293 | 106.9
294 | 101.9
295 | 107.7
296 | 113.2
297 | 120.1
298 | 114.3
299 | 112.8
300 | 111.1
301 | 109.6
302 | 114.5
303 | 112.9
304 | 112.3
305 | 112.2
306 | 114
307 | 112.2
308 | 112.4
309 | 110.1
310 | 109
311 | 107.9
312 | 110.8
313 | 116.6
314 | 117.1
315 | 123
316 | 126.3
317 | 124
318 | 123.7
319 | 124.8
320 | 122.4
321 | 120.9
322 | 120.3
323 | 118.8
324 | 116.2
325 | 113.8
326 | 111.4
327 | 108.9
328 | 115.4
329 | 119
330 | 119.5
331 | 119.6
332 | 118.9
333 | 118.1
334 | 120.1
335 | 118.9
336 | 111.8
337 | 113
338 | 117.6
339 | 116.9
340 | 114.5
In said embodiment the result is 0.49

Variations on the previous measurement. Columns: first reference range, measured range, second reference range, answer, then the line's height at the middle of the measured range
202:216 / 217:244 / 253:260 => 0.319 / 98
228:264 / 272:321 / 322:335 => -0.095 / 105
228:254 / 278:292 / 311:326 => -0.152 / 99.1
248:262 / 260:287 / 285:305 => -0.083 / 113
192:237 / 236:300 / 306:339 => -0.050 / 99.6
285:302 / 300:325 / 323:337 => -0.024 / 114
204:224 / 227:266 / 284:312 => 0.098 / 96.2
